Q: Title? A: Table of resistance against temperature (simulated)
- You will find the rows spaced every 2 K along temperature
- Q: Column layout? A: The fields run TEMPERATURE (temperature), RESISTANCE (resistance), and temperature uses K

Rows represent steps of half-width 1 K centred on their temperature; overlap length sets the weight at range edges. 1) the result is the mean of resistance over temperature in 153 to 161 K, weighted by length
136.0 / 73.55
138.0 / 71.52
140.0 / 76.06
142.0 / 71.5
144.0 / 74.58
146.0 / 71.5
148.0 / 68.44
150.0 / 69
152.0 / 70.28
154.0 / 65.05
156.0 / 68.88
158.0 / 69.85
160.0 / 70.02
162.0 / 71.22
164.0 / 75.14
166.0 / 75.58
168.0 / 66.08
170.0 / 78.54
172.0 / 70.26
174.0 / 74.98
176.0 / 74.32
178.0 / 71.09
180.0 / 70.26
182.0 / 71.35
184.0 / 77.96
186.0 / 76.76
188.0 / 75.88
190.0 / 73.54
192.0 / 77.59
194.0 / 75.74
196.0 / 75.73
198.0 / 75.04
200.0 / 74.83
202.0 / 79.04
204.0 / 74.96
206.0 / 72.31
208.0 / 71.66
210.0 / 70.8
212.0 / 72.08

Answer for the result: 68.4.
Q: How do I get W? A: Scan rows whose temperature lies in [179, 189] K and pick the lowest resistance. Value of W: 70.26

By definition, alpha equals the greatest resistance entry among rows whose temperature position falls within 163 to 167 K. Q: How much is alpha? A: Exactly 75.58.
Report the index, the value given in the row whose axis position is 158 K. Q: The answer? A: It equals 69.85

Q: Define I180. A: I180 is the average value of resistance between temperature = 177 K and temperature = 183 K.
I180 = 70.9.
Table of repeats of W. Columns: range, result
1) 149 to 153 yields 69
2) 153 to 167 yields 65.05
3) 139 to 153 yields 68.44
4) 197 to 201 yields 74.83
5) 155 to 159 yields 68.88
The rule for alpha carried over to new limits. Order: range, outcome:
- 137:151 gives 76.06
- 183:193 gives 77.96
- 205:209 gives 72.31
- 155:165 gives 75.14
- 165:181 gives 78.54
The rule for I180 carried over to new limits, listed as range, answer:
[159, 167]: 73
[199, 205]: 76.3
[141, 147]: 72.5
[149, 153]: 69.6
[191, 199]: 76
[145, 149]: 70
